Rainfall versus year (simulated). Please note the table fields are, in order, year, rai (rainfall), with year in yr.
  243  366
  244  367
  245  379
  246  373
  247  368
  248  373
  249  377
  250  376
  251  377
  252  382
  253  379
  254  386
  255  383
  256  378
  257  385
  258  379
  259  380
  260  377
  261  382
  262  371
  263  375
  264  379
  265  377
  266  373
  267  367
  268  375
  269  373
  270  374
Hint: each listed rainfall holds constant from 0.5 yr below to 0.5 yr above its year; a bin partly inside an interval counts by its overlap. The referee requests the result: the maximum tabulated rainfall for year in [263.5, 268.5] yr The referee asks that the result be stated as 379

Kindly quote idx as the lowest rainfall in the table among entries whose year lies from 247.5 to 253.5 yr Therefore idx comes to 373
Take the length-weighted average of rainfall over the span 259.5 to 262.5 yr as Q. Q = 377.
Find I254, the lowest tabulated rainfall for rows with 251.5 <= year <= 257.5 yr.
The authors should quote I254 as 378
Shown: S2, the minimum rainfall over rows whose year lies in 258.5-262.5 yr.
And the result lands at 371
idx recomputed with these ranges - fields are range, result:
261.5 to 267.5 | 367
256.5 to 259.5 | 379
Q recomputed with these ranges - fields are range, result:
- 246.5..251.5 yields 374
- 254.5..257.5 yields 382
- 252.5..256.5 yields 382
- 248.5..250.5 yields 376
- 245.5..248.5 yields 371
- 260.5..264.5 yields 377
